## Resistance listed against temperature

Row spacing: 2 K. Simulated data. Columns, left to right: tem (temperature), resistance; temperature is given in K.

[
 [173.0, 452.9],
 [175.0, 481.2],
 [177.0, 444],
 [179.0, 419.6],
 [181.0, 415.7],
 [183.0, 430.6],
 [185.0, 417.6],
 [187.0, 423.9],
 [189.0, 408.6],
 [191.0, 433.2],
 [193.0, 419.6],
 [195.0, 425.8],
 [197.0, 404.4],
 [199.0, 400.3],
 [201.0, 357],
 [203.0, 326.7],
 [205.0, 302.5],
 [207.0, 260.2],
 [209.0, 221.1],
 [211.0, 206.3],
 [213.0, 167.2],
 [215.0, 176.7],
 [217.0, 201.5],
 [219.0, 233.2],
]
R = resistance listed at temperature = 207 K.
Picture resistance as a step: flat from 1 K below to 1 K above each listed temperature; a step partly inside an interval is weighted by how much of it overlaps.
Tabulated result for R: 260.2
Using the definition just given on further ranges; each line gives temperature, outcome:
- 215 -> 176.7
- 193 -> 419.6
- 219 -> 233.2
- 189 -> 408.6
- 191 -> 433.2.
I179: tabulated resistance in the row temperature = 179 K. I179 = 419.6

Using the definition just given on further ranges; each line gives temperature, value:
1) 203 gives 326.7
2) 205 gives 302.5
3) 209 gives 221.1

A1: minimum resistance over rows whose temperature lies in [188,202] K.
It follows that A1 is 357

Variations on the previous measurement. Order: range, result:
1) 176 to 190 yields 408.6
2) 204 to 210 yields 221.1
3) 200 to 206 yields 302.5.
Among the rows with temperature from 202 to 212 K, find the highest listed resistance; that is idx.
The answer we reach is 326.7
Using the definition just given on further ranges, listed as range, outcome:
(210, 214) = 206.3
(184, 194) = 433.2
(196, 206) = 404.4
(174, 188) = 481.2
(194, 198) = 425.8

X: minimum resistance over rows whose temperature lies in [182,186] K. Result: 417.6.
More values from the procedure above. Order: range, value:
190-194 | 419.6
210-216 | 167.2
